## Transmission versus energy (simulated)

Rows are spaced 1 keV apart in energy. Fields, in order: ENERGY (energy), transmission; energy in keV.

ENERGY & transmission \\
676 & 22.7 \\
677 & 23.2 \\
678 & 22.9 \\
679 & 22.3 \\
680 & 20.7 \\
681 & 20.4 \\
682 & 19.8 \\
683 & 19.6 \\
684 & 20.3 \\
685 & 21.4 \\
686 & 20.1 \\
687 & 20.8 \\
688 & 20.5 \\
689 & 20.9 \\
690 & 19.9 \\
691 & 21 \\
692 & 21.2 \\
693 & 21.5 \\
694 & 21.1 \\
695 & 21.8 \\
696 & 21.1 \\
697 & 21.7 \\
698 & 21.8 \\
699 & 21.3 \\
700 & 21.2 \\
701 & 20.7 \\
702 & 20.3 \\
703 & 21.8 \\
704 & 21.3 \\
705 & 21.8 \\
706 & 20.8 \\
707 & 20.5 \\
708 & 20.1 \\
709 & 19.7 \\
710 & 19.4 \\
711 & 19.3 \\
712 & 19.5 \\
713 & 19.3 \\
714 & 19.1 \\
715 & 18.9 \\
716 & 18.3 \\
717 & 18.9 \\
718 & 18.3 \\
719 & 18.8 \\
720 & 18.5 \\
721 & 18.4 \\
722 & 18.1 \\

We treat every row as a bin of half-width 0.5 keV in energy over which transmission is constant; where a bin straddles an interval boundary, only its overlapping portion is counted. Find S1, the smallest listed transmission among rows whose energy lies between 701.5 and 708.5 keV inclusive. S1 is 20.1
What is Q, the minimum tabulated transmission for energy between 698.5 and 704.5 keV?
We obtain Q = 20.3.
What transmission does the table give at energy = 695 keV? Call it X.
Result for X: 21.8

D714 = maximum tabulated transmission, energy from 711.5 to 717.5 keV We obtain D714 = 19.5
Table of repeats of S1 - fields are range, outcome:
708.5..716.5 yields 18.3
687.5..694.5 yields 19.9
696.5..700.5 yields 21.2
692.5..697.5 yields 21.1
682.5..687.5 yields 19.6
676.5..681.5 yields 20.4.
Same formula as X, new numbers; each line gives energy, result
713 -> 19.3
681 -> 20.4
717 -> 18.9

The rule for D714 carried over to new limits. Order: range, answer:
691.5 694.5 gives 21.5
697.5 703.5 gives 21.8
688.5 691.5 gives 21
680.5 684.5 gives 20.4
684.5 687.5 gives 21.4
